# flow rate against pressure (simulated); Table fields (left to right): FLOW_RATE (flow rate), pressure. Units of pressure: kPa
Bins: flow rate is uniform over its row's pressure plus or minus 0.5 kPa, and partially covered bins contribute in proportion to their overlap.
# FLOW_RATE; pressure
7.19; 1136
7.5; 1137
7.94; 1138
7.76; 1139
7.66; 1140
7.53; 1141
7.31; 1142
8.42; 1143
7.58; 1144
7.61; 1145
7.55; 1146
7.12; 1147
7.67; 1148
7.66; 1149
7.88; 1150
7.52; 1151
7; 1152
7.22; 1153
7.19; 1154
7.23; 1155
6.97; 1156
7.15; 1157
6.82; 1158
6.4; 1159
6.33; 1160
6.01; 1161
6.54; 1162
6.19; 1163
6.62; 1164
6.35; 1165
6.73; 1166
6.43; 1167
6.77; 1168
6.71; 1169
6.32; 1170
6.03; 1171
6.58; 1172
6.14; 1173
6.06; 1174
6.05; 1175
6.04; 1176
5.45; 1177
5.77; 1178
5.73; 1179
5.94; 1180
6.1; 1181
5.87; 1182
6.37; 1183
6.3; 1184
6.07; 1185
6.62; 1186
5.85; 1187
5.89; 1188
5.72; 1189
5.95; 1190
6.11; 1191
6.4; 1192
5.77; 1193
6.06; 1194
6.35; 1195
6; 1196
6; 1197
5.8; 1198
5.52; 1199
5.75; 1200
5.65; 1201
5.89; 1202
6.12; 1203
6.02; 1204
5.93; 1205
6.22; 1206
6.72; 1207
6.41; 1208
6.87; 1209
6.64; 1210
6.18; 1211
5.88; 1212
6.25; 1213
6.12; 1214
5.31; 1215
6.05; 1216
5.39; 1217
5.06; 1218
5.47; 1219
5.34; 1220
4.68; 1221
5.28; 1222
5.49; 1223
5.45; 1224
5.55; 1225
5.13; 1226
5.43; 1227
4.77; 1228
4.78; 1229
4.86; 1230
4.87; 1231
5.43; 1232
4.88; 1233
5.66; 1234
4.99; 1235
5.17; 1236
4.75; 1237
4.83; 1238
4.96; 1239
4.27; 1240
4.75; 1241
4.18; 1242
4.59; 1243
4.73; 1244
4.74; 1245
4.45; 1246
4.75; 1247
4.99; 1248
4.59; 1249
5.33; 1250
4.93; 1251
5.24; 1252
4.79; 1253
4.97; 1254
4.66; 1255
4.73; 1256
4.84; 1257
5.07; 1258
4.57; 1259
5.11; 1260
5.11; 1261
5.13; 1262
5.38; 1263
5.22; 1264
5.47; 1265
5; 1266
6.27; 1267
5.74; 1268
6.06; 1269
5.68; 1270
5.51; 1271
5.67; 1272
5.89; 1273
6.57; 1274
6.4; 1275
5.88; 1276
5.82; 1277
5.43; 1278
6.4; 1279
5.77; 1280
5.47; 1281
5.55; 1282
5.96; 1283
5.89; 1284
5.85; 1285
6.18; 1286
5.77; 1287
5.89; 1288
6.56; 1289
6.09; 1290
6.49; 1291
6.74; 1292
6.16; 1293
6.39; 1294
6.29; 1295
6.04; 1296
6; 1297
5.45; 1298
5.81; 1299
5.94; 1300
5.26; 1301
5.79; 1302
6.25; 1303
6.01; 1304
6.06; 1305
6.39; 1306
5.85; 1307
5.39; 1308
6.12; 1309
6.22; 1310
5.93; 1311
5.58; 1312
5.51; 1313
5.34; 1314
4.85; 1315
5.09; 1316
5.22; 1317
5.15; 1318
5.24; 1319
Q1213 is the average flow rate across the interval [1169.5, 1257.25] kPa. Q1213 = 5.55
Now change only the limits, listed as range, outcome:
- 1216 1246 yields 5.02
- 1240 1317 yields 5.55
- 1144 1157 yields 7.38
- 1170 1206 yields 6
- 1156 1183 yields 6.29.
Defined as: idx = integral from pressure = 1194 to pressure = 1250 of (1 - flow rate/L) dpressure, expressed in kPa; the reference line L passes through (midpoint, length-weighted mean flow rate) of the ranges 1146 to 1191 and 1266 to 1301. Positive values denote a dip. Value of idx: 7.4 kPa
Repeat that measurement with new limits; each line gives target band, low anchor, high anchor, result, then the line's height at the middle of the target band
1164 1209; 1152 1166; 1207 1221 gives 1.32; 6.31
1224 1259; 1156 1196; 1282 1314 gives 6.83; 6.09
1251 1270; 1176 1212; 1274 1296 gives 2.71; 6.06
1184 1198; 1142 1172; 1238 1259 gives 0.21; 6.15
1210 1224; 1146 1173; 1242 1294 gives 1.16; 6.12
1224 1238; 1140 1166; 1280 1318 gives 2.93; 6.45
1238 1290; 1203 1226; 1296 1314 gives 4.33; 5.84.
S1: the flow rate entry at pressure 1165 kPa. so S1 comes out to 6.35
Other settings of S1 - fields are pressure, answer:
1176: 6.04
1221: 4.68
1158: 6.82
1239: 4.96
